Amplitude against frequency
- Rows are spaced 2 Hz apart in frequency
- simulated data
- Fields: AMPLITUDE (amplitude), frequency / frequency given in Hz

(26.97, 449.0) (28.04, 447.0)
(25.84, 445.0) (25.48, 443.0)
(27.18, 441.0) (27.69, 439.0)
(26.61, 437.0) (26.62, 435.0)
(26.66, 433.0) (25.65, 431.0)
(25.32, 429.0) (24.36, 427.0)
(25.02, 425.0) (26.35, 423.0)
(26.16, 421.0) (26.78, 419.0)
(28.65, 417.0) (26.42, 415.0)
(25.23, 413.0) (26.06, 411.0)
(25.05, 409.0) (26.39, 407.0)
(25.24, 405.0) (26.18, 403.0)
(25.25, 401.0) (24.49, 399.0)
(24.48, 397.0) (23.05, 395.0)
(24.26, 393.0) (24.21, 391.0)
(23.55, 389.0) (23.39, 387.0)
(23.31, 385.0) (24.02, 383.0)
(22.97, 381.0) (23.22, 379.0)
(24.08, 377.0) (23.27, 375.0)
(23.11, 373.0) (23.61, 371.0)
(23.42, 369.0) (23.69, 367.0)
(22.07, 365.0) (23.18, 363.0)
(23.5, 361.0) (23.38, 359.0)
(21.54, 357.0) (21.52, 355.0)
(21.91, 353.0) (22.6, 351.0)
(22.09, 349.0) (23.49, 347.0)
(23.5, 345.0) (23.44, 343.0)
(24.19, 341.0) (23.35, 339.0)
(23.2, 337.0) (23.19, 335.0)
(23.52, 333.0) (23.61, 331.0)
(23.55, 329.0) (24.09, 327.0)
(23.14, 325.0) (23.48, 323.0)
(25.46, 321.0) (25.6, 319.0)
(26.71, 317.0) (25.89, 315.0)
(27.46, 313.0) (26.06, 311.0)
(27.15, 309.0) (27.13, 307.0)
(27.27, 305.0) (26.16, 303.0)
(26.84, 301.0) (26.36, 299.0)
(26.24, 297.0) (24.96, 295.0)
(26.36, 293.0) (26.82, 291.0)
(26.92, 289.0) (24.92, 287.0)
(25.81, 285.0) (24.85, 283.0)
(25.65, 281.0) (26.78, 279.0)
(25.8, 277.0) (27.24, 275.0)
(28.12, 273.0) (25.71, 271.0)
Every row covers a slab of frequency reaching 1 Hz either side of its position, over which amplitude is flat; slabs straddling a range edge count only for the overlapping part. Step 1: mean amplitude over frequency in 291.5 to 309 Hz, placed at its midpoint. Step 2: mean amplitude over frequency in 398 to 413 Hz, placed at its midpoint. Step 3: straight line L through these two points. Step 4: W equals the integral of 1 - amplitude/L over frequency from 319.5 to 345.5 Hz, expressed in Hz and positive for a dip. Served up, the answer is 2.4 Hz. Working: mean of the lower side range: 26.5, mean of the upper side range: 25.5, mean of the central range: 23.7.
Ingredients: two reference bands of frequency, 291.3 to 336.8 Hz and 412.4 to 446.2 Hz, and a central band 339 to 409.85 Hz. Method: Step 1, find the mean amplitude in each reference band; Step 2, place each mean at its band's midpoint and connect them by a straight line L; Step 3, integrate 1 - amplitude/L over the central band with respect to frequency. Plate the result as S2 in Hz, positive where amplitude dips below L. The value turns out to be 6.20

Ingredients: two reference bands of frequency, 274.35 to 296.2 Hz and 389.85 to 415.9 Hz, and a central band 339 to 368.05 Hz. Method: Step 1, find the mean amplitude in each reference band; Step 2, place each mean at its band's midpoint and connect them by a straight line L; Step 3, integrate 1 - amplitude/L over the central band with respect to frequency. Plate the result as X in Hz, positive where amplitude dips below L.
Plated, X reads 2.9 Hz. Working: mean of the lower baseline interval 26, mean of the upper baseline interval 25.1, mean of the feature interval 22.9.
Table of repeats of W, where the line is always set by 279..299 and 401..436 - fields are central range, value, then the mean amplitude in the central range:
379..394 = 1.34 Hz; 23.6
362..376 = 1.49 Hz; 23.2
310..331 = 0.69 Hz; 25.1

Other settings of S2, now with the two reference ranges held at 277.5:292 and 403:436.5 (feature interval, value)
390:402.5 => 0.8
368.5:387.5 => 1.9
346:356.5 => 1.5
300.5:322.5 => -0.4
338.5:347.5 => 0.8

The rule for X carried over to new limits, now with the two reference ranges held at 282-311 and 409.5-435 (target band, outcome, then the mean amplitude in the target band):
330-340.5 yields 1.1 Hz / 23.4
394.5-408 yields 0.5 Hz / 25.1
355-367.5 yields 1.6 Hz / 22.8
